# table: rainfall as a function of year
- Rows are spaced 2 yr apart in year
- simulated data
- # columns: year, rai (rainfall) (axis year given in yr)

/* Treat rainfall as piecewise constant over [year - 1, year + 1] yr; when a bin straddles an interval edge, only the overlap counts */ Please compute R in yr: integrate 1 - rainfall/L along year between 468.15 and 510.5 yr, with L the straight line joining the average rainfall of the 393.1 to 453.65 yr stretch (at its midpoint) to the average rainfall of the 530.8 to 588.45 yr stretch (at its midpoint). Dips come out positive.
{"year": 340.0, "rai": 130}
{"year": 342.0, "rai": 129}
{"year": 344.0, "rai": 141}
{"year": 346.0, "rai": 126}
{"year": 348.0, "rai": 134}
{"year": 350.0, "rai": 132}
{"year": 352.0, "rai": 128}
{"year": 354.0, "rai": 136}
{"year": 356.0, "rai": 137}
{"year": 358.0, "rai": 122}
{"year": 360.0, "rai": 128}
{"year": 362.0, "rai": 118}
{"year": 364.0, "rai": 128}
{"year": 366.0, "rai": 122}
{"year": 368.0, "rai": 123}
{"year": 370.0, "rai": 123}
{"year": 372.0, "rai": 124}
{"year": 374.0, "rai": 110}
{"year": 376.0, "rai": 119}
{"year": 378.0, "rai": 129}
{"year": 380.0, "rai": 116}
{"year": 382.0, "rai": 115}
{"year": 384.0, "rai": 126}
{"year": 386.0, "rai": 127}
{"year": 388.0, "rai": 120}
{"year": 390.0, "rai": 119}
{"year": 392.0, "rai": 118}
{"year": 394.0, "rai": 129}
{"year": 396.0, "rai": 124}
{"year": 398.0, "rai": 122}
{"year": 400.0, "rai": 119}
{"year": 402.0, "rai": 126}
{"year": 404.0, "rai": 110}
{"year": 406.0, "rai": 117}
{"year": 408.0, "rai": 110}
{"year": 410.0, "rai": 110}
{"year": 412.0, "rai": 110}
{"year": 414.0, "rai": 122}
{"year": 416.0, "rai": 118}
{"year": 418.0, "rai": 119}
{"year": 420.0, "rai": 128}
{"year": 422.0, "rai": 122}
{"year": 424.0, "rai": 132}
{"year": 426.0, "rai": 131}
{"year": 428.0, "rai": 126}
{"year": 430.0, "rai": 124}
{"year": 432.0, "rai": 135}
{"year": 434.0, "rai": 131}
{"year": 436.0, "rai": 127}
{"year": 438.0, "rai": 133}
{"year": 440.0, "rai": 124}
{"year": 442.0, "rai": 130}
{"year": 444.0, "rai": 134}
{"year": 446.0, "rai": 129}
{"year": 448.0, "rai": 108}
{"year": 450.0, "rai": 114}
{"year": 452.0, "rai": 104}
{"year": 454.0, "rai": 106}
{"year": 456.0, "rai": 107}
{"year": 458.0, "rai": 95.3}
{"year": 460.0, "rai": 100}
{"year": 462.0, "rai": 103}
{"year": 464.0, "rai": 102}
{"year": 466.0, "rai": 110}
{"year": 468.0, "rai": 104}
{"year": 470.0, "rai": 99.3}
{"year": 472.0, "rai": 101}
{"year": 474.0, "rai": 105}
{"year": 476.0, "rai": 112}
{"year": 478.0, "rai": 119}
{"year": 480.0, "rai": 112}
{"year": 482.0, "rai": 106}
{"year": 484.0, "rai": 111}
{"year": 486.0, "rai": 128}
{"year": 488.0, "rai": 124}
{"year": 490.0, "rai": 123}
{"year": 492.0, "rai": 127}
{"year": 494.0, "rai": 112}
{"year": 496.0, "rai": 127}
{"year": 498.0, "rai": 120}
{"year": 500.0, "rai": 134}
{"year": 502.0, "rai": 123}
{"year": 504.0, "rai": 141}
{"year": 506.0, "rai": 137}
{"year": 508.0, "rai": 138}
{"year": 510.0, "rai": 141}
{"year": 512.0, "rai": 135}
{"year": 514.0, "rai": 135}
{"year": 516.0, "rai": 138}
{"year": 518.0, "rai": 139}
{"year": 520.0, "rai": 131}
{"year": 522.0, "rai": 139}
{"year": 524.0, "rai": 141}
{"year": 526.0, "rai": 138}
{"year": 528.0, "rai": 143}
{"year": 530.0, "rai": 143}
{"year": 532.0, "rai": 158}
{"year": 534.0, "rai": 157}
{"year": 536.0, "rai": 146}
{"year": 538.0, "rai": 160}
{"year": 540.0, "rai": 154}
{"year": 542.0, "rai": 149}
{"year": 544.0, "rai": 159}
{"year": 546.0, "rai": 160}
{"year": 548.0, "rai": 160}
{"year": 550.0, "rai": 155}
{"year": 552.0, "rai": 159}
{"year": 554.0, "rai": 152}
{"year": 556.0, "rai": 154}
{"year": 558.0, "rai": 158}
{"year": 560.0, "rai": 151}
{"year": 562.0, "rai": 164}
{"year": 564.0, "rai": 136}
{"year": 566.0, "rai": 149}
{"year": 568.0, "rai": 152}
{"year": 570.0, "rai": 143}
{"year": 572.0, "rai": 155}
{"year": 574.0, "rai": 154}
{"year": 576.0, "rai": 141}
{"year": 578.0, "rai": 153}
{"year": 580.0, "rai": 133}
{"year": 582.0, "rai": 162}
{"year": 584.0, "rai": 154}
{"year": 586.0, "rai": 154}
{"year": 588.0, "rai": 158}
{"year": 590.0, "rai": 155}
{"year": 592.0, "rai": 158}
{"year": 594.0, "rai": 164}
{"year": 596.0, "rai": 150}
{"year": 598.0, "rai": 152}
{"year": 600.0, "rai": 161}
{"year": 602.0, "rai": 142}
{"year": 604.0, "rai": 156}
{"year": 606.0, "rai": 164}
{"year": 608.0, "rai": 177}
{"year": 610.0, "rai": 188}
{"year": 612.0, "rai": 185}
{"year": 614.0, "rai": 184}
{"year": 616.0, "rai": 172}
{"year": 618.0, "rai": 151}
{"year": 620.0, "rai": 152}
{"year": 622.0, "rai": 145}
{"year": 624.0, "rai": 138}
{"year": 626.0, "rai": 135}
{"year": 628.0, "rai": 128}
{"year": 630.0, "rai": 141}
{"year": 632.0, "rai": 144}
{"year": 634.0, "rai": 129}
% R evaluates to 5.2 yr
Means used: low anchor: 122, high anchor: 153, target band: 120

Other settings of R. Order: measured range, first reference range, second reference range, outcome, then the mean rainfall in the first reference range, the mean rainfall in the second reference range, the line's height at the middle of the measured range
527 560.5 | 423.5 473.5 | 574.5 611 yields -2.6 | 116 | 157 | 143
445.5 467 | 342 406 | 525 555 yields 4.9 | 124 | 153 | 138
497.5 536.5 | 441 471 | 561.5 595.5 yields -2.5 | 110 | 152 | 131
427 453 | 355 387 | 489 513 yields 0.4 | 123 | 130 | 127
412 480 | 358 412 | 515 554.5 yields 7.7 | 120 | 149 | 132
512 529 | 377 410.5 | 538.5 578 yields 0.9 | 120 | 153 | 145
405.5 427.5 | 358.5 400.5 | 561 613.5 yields 1.4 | 122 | 156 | 128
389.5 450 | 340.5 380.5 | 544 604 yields 5.0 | 126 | 153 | 134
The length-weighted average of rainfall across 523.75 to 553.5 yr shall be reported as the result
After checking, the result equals 152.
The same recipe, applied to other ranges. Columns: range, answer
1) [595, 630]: 157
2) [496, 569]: 146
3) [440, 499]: 113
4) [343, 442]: 124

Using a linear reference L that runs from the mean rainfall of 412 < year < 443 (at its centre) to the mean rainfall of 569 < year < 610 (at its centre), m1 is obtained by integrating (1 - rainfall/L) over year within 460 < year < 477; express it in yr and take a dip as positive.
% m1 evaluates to 3.73 yr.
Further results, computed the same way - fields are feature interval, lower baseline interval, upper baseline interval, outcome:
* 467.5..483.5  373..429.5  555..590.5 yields 3.16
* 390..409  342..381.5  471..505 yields 0.70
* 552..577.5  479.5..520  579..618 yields -0.23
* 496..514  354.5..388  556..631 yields 1.09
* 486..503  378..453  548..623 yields 1.73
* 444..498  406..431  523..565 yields 8.99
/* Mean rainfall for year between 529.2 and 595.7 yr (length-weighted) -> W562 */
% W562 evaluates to 153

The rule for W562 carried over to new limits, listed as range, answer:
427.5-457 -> 122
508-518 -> 138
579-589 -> 152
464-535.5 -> 127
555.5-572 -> 151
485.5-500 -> 124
